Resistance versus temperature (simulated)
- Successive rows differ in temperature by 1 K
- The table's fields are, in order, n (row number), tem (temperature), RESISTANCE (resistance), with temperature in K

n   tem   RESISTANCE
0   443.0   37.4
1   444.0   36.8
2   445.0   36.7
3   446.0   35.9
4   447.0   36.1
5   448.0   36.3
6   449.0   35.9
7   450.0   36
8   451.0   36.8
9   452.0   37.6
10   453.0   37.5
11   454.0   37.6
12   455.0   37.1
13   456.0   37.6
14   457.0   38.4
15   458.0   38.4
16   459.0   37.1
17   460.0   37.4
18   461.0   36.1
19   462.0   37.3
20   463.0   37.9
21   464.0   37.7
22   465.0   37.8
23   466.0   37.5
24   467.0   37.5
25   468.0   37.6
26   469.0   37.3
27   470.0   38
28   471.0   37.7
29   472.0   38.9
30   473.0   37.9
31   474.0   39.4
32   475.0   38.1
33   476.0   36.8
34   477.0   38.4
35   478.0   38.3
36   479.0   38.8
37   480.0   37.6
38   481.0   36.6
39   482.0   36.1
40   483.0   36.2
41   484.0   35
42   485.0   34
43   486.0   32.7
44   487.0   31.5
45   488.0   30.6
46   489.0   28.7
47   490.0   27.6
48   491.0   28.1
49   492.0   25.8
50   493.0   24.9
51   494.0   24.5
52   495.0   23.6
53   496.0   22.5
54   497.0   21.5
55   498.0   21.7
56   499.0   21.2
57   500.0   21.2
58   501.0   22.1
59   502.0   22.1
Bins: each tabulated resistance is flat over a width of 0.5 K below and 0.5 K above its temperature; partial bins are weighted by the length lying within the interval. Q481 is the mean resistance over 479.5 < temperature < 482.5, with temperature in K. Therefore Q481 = 36.8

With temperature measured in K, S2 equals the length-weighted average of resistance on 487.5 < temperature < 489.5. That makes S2 29.6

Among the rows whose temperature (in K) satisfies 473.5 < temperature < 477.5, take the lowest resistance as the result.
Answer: 36.8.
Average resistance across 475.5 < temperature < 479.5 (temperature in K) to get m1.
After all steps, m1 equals 38.1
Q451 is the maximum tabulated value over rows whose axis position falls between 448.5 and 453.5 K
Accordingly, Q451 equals 37.6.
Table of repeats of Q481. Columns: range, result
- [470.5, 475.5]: 38.4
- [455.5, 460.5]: 37.8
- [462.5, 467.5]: 37.7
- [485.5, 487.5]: 32.1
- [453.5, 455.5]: 37.4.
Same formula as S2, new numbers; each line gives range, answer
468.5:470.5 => 37.6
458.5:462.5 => 37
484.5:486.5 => 33.4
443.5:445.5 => 36.8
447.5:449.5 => 36.1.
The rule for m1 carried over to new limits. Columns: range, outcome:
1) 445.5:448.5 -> 36.1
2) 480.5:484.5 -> 36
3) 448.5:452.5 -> 36.6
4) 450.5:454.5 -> 37.4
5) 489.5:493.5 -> 26.6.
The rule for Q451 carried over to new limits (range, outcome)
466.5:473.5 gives 38.9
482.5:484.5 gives 36.2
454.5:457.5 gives 38.4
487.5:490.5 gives 30.6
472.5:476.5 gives 39.4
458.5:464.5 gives 37.9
